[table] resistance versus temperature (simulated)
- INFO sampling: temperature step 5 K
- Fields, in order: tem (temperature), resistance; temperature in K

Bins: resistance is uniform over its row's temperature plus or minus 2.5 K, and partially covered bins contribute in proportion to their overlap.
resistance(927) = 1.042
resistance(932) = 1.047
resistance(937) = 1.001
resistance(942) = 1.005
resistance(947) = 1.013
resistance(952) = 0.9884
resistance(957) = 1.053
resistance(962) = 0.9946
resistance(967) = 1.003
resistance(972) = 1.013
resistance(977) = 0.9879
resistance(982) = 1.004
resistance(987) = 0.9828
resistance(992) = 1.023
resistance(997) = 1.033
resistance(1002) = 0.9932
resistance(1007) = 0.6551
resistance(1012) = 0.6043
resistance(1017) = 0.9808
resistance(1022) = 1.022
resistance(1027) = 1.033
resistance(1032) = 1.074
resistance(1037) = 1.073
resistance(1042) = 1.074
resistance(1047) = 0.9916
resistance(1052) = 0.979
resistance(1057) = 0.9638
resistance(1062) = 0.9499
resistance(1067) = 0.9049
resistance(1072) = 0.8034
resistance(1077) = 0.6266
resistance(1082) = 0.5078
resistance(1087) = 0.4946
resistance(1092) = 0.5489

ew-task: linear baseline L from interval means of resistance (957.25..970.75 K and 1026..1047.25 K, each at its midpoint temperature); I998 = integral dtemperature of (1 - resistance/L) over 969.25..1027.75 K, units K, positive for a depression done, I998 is 5.1 K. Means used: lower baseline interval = 1.01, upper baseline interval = 1.06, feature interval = 0.942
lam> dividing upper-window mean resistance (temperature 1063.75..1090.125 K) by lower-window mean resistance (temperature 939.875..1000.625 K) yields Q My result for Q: 0.67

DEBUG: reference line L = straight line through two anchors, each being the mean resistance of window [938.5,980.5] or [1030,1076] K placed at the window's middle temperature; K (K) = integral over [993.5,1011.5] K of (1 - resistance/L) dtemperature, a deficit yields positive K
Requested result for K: 2.2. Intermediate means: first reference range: 1.01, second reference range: 0.967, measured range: 0.869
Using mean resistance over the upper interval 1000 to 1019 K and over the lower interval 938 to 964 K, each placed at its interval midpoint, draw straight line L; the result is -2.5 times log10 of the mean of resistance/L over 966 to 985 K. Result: -0.09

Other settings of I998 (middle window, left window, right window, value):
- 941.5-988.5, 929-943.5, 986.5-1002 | 0.5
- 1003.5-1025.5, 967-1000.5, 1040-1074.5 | 3.3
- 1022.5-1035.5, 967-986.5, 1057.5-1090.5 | -3.0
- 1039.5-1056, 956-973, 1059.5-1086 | -4.2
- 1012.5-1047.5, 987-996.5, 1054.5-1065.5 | -1.2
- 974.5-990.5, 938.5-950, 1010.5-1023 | -1.0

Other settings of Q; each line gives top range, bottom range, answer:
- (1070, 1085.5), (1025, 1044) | 0.59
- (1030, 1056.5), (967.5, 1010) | 1.08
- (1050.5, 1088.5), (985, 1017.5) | 0.88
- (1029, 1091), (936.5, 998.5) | 0.86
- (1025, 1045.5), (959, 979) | 1.06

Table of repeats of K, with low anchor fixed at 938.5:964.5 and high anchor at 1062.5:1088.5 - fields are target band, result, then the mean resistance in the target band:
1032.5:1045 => -4.4 K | 1.07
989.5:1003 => -1.8 K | 1.02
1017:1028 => -2.5 K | 1.02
